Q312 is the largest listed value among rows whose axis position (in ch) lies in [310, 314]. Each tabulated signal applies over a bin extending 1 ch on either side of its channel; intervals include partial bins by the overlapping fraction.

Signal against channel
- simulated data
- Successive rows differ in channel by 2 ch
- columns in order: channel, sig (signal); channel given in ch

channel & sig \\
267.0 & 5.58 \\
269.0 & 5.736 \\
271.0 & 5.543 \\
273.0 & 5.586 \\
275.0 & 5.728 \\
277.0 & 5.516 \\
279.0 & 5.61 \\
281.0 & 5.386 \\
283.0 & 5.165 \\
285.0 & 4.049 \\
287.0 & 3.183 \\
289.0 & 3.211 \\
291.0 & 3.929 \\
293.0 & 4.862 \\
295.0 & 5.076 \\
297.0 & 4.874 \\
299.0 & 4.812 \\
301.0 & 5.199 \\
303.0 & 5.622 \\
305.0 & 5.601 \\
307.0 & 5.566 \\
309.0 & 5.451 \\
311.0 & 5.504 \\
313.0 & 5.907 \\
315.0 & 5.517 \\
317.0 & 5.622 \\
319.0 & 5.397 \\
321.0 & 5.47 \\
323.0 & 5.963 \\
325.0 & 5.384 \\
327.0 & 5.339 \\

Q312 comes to 5.907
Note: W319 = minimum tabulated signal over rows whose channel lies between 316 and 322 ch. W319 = 5.397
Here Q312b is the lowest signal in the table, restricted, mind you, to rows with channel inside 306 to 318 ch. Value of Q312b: 5.451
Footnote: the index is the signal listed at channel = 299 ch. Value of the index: 4.812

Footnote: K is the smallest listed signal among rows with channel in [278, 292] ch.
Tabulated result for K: 3.183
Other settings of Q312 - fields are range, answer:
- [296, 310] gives 5.622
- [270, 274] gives 5.586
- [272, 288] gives 5.728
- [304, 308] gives 5.601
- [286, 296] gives 5.076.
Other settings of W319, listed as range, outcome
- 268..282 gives 5.386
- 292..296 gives 4.862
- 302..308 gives 5.566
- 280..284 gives 5.165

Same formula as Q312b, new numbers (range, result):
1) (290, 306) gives 3.929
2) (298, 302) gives 4.812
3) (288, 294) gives 3.211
